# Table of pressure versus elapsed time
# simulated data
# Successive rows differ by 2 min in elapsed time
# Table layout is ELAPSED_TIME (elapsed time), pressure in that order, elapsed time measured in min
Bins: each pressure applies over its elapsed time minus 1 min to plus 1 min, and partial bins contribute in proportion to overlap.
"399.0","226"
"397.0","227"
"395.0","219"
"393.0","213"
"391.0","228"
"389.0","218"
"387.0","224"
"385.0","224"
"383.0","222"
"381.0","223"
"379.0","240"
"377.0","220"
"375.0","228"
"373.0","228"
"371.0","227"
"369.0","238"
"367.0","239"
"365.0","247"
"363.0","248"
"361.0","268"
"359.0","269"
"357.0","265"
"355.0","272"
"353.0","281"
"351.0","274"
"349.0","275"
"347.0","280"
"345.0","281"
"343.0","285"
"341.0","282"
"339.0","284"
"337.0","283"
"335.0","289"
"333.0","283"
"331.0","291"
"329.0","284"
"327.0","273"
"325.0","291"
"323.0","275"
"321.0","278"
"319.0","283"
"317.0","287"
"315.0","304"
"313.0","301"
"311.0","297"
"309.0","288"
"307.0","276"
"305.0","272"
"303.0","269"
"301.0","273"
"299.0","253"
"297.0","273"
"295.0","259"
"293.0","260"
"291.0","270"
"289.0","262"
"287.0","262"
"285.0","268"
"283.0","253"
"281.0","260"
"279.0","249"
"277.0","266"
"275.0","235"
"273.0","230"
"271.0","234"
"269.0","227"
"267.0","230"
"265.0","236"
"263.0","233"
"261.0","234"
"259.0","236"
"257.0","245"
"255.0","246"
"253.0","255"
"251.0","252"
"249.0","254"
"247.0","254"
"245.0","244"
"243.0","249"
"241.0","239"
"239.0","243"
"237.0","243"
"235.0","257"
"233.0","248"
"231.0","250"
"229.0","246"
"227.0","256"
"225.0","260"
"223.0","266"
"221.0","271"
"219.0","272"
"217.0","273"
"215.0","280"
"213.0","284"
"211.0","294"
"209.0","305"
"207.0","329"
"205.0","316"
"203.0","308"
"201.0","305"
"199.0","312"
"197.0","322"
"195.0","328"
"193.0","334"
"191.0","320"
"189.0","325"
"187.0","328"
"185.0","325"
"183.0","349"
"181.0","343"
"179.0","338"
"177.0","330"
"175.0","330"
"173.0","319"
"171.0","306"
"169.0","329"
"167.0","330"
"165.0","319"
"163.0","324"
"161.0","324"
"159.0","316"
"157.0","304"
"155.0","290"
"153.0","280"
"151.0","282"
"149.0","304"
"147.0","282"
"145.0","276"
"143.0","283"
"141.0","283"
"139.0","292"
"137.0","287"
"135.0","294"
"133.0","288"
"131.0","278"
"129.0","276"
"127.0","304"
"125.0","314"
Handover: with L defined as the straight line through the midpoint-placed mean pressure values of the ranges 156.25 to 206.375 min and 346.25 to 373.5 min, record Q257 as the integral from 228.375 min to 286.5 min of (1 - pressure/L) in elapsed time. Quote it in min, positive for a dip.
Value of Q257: 9.8 min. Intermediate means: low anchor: 323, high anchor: 258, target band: 246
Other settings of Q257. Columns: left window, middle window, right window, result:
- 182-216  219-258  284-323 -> 6.3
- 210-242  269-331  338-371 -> -1.1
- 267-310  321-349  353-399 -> -4.1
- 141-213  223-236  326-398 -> 1.9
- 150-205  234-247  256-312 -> 1.6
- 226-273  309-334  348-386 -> -4.2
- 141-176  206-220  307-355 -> 0.4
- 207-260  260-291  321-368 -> 2.3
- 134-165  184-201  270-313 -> -2.2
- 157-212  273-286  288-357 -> 1.7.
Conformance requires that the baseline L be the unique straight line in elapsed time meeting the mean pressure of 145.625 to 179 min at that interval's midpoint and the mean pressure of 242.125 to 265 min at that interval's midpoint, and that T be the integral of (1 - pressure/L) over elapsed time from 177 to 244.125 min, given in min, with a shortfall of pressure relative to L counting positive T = -3.6 min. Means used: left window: 311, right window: 245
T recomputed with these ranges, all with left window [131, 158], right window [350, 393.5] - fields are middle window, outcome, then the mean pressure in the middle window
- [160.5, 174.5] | -1.9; 322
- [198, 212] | -1.8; 310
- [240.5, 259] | 1.2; 248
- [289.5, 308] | -0.8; 267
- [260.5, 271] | 1.2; 232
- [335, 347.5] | -1.8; 283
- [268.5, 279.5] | 0.9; 240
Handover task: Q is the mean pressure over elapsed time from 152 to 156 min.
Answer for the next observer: 285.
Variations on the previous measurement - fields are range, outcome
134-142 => 289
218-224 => 270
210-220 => 281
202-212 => 310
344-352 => 278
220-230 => 260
